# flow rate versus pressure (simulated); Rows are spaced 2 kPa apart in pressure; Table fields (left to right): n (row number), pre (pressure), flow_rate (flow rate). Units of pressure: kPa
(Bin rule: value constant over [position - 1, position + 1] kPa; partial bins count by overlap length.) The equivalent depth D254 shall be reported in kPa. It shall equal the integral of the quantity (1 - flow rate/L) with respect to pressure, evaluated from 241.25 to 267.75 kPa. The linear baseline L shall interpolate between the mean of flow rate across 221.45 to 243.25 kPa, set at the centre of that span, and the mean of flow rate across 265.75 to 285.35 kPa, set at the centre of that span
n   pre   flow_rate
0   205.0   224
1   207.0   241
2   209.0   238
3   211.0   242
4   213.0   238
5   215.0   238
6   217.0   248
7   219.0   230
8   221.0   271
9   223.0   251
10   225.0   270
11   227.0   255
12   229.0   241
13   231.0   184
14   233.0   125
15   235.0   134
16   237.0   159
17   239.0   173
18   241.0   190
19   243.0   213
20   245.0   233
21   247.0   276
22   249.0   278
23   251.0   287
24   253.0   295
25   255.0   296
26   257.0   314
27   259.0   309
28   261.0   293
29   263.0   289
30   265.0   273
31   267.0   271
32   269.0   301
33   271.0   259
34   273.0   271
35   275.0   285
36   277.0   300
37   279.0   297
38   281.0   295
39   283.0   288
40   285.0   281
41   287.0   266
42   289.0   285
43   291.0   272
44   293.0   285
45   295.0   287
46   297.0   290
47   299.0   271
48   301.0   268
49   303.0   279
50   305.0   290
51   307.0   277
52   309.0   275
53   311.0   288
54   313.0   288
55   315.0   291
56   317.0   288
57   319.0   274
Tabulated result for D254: -3.5 kPa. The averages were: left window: 201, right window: 285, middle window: 277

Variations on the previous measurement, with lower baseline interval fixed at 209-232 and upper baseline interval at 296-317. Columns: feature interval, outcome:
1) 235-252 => 2.20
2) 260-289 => -1.78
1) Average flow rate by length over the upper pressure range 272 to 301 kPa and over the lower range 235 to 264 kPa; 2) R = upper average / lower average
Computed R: 1.12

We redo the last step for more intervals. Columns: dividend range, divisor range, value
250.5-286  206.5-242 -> 1.33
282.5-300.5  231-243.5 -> 1.69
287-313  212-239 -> 1.29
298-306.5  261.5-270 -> 0.98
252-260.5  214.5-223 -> 1.22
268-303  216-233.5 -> 1.21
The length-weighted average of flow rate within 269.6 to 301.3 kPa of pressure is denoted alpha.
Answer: 282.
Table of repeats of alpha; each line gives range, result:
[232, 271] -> 248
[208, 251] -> 225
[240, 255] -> 256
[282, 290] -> 280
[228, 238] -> 169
